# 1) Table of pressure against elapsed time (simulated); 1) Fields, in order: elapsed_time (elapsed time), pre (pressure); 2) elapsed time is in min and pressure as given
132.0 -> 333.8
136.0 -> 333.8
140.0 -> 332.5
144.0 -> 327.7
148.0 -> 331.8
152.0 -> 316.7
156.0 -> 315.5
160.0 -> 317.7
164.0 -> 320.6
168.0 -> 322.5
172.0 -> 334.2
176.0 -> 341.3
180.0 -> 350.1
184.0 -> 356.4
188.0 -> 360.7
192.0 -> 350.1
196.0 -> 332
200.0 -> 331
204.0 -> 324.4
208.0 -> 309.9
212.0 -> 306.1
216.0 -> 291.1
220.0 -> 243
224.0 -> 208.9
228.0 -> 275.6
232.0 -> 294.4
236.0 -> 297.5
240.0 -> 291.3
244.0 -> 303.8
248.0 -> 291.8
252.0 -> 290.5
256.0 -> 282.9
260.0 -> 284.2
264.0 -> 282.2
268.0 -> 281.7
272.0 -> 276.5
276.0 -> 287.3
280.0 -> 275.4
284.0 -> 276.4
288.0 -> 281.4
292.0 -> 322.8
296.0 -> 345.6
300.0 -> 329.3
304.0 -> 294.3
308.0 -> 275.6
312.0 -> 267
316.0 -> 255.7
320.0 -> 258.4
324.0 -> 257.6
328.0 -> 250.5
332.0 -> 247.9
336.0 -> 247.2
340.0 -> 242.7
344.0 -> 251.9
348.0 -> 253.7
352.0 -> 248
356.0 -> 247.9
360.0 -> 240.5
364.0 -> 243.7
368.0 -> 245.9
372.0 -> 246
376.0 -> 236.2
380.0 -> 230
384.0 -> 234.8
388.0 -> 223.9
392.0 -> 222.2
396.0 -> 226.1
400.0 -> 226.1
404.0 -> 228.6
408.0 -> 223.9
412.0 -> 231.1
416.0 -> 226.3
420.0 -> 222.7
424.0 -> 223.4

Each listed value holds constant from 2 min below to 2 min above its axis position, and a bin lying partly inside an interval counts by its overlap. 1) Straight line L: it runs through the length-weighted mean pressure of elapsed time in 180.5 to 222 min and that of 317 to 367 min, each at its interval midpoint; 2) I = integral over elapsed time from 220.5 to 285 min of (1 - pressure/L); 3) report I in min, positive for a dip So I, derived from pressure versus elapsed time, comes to 3.1 min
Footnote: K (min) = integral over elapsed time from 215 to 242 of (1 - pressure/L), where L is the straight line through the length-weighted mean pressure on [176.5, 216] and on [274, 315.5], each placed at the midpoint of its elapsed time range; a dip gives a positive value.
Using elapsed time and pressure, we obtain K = 4.2 min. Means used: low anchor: 334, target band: 271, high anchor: 294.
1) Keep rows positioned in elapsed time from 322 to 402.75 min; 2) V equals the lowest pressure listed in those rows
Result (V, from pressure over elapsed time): 222.2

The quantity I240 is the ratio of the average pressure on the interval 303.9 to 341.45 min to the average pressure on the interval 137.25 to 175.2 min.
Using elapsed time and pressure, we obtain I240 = 0.79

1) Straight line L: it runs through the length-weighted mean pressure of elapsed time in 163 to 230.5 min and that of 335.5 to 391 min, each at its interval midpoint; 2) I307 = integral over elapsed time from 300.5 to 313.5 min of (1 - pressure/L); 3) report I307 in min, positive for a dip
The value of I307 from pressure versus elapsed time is -0.9 min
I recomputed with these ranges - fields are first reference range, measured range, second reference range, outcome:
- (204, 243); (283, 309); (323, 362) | -4.4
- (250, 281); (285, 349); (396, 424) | -2.7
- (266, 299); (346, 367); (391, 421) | 0.6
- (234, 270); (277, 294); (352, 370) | -0.8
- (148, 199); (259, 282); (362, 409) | 0.5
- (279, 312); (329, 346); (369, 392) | 1.2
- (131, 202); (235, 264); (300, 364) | 0.5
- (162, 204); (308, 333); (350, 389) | 0.8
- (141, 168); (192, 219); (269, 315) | -0.4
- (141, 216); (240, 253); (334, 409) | 0.1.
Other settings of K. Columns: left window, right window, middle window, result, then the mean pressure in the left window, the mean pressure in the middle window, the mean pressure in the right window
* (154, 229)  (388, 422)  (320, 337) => 0.4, 316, 252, 226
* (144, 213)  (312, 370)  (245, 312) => -2.7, 331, 292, 250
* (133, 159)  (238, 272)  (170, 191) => -2.3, 326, 349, 288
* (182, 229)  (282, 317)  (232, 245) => 0.3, 308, 297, 295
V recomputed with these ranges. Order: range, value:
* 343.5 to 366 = 240.5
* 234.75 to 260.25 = 282.9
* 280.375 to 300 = 276.4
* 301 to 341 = 242.7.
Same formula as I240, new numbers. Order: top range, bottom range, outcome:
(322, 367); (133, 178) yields 0.76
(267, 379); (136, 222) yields 0.82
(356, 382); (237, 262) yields 0.83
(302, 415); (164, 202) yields 0.72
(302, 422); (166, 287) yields 0.81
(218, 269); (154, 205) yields 0.83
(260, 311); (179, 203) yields 0.85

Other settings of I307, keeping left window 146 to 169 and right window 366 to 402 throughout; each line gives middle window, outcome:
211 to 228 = 2.03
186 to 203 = -2.00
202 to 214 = -0.50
